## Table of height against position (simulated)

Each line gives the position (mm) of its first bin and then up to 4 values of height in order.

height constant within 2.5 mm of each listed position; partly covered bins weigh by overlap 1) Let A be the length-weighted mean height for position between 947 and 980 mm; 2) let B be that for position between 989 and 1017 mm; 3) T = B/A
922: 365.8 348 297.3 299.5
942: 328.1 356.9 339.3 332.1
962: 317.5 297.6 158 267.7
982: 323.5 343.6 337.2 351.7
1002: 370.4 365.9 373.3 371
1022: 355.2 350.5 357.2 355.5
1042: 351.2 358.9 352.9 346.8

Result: 1.2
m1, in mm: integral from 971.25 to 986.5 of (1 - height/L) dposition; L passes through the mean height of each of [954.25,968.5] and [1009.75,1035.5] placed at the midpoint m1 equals 2.7 mm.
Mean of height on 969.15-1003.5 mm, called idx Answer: 306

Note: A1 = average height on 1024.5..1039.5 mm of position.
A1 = 354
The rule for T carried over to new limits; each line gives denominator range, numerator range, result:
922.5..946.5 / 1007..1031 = 1.11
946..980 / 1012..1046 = 1.22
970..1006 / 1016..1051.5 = 1.14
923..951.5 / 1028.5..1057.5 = 1.08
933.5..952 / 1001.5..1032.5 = 1.11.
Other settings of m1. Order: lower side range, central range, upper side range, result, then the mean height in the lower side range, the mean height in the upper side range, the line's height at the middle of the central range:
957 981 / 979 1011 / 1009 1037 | -3.4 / 272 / 361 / 315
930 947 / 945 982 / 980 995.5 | 3.3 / 316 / 336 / 326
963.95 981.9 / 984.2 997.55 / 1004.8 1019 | -1.5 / 254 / 370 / 308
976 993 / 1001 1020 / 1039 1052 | -2.0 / 321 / 355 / 335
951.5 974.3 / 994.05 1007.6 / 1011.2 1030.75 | -1.1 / 286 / 361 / 335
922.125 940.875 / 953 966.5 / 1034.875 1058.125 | 0.3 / 322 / 353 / 330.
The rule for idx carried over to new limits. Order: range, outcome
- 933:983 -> 301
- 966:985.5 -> 263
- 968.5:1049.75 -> 336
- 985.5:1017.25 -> 359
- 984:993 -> 340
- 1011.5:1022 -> 368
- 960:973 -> 267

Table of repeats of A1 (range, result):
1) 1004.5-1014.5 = 370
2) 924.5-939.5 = 315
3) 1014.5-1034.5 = 358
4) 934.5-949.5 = 328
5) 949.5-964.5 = 330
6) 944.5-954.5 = 348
